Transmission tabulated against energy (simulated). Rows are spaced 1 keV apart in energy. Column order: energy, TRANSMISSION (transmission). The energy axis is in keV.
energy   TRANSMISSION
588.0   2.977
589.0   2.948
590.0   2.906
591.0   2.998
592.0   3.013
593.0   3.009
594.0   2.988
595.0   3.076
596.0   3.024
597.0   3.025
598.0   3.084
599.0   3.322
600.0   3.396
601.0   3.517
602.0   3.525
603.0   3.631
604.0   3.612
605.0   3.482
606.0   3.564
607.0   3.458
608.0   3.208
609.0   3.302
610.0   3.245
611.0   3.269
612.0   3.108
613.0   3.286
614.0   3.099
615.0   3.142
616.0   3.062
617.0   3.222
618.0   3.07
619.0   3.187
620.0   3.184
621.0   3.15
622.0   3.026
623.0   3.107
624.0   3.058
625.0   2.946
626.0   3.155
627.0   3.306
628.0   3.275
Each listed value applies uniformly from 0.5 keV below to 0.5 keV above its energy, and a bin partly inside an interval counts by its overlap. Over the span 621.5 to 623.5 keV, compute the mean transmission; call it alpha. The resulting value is 3.07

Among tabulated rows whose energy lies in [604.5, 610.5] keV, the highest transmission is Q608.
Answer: 3.564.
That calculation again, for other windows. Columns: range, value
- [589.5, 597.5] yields 3.076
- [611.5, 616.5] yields 3.286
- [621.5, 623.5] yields 3.107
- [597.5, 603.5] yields 3.631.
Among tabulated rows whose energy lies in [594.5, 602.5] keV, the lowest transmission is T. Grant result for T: 3.024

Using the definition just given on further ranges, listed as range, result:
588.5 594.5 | 2.906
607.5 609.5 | 3.208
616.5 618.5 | 3.07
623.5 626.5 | 2.946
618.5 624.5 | 3.026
